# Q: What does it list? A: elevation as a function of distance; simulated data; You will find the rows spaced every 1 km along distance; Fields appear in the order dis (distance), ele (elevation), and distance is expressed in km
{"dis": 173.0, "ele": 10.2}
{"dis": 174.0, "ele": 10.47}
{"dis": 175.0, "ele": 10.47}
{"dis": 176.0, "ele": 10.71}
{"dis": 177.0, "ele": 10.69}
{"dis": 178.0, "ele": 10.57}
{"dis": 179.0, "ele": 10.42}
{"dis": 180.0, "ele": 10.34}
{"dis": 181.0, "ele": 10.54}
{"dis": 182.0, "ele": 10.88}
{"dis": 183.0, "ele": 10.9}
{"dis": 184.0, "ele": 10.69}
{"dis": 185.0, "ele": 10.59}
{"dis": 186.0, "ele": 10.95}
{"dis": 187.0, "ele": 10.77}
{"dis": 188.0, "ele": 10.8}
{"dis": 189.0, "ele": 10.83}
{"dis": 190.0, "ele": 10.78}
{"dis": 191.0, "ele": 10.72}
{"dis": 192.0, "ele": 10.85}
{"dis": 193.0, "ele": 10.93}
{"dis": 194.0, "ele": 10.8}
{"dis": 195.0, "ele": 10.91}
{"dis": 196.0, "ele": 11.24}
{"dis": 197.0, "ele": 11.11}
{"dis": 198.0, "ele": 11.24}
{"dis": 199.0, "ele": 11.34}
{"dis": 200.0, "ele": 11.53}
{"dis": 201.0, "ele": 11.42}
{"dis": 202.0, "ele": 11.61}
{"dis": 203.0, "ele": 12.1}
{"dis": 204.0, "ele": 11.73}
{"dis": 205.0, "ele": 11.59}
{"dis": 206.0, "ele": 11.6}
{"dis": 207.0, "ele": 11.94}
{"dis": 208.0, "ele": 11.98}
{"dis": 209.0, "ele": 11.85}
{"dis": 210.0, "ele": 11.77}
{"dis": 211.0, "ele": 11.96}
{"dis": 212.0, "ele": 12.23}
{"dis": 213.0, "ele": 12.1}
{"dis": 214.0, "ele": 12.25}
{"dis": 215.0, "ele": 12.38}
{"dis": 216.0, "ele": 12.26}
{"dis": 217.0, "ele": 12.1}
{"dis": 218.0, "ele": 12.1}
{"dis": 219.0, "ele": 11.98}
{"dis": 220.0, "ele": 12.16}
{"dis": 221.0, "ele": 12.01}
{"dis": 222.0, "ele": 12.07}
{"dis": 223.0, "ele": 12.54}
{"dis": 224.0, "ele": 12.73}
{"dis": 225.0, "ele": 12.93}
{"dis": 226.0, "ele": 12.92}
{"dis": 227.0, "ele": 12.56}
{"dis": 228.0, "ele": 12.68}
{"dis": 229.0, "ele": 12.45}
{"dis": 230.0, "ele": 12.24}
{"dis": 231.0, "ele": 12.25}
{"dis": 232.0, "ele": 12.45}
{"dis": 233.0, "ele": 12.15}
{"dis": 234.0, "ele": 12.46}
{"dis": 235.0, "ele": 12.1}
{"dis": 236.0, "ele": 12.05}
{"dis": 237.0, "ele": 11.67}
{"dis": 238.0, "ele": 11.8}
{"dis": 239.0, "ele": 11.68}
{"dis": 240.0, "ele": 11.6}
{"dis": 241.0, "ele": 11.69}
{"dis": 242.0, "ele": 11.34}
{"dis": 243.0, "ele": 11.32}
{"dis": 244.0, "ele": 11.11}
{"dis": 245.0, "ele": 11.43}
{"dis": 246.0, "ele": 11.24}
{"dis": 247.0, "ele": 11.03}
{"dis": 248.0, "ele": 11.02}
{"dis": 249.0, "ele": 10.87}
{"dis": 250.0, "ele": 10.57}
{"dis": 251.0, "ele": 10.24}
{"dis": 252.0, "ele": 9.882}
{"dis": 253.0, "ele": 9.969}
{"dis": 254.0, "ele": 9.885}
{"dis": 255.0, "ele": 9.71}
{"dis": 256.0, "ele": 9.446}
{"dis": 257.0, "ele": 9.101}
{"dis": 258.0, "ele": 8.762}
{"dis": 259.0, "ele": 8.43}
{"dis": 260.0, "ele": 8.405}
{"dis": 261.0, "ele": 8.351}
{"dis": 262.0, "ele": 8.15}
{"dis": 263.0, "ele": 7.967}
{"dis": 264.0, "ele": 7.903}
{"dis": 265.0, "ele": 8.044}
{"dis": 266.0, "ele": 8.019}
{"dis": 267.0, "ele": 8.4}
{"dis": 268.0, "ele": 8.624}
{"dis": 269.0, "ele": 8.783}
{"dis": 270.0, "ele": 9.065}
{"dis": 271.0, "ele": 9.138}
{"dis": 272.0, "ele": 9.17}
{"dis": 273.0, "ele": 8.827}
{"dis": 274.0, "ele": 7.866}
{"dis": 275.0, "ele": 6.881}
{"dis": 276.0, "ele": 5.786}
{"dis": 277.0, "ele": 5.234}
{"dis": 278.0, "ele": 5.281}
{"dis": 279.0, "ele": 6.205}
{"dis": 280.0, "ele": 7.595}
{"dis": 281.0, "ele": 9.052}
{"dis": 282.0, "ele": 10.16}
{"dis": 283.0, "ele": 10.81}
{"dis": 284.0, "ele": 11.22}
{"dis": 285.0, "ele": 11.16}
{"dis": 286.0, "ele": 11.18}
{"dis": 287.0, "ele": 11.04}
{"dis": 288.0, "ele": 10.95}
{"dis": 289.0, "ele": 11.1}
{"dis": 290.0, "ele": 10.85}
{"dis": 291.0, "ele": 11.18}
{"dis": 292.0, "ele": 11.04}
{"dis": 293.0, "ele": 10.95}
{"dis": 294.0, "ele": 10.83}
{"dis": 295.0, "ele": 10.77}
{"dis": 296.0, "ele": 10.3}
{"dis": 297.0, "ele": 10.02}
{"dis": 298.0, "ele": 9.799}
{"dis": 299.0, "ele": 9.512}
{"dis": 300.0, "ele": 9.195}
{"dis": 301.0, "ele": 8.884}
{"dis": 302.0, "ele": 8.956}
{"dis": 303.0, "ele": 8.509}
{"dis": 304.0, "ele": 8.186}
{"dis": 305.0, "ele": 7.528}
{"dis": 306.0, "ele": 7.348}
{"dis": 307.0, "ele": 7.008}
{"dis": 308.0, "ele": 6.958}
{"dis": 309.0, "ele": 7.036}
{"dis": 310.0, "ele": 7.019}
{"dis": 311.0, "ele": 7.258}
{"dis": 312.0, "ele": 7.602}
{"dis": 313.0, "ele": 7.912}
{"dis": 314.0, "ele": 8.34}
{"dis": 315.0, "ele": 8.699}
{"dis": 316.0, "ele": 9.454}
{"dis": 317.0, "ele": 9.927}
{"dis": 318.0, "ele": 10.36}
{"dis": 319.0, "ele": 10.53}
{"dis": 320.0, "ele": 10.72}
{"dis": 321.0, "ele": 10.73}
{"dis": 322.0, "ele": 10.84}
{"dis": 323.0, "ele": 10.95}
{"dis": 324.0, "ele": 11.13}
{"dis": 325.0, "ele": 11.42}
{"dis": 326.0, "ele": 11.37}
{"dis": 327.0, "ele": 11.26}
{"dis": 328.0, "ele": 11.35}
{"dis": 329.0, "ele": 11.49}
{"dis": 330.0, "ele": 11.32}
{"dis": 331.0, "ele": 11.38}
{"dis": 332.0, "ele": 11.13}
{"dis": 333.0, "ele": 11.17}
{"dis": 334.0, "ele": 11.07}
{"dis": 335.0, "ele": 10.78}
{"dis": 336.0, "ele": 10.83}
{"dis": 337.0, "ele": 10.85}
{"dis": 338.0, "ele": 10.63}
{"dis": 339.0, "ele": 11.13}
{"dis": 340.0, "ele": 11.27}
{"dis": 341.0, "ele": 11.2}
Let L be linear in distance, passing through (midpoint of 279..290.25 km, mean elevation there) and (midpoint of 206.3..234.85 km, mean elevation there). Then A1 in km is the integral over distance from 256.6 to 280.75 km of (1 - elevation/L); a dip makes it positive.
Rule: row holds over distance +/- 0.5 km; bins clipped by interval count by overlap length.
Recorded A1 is 6.4 km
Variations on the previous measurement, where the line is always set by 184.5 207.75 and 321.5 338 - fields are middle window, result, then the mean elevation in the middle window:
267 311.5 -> 8.77 km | 8.95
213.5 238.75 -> -2.49 km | 12.3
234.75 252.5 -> -0.11 km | 11.2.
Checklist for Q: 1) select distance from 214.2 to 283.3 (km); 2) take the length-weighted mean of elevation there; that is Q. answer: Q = 10.3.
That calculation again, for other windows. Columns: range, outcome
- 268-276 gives 8.37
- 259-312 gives 8.82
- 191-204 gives 11.3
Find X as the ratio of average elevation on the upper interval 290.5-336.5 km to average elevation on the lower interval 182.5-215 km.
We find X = 0.86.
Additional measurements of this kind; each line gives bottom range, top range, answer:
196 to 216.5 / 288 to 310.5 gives 0.79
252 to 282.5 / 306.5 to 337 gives 1.19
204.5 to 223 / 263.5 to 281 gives 0.64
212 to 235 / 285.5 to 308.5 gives 0.78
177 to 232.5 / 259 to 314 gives 0.76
